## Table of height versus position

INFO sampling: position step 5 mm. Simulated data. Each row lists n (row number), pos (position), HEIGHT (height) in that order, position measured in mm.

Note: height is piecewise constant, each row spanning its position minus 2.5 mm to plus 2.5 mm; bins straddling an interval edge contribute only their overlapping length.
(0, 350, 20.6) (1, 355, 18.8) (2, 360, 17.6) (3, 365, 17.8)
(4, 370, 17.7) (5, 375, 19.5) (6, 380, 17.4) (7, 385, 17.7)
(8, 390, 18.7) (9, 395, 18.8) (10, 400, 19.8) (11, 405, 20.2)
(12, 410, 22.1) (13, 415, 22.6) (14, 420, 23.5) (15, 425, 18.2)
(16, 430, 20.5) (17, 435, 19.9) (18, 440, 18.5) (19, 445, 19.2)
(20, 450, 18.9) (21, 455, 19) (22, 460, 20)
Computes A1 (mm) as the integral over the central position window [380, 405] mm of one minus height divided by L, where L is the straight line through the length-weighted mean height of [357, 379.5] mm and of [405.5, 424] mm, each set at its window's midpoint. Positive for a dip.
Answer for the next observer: 1.8 mm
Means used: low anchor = 18.1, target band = 18.8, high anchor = 22.1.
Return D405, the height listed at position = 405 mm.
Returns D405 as 20.2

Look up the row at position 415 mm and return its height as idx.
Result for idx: 22.6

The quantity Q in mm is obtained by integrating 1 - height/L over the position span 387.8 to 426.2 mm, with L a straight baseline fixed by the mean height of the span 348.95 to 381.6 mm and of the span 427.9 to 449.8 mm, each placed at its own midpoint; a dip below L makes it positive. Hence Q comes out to -3.18 mm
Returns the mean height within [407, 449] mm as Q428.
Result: 20.5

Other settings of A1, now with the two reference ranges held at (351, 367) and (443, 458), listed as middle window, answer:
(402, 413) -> -1.44 mm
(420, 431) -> -0.75 mm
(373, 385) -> 0.15 mm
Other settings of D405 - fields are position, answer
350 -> 20.6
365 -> 17.8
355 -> 18.8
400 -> 19.8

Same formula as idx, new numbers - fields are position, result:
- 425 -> 18.2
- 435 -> 19.9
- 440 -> 18.5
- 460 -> 20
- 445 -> 19.2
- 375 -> 19.5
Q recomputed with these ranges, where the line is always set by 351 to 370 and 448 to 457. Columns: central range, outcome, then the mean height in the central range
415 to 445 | -2.4 mm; 20.2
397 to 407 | -0.7 mm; 19.9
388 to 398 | -0.2 mm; 18.8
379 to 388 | 0.4 mm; 17.6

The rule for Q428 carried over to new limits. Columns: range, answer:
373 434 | 19.9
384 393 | 18.3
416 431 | 20.9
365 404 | 18.5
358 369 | 17.7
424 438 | 19.6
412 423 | 22.8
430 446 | 19.4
